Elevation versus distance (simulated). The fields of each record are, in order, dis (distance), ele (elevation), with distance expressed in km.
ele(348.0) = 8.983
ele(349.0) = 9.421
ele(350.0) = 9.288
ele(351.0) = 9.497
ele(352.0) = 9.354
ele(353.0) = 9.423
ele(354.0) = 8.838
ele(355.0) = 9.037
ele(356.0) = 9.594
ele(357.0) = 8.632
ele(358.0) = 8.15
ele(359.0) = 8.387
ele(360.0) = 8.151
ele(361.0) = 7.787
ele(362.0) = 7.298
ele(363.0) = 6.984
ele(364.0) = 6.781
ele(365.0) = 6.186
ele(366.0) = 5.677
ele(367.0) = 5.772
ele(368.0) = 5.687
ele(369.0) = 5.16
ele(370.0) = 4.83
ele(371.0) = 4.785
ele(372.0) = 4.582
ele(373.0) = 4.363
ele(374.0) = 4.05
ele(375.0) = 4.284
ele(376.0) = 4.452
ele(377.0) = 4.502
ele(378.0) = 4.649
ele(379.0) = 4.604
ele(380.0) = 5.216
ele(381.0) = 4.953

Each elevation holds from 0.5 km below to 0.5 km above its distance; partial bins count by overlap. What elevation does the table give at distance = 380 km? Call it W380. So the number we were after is 5.216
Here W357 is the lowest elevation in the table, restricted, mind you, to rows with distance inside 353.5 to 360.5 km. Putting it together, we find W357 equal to 8.15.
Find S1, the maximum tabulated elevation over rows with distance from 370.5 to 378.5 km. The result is 4.785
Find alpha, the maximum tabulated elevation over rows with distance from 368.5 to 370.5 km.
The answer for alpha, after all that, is 5.16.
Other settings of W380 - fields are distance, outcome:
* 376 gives 4.452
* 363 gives 6.984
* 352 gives 9.354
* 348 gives 8.983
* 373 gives 4.363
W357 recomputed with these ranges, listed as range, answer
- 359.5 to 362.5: 7.298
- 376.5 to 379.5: 4.502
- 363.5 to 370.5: 4.83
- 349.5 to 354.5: 8.838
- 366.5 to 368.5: 5.687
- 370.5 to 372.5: 4.582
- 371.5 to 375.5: 4.05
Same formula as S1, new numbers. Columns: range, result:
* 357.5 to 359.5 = 8.387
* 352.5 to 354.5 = 9.423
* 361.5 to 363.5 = 7.298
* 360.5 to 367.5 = 7.787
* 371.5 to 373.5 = 4.582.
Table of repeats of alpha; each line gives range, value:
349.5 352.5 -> 9.497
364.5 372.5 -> 6.186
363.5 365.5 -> 6.781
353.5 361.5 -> 9.594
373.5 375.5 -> 4.284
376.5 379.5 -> 4.649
